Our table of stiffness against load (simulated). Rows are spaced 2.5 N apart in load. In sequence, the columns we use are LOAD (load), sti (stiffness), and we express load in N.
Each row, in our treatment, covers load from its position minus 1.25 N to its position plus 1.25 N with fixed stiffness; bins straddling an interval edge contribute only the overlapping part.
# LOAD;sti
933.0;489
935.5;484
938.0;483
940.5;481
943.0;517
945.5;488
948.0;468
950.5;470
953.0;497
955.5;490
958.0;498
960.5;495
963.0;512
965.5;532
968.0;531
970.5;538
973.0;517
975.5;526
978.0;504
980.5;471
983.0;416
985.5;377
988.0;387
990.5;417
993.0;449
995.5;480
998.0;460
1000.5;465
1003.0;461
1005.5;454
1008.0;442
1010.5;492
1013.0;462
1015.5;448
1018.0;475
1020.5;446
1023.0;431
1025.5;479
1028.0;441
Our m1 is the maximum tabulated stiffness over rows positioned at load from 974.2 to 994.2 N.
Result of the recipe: 526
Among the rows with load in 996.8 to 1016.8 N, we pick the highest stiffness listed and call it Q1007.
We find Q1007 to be 492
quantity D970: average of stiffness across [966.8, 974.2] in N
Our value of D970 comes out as 529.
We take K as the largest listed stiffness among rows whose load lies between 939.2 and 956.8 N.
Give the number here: 517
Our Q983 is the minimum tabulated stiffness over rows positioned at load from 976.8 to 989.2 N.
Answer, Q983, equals 377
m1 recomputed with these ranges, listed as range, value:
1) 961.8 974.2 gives 538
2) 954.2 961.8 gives 498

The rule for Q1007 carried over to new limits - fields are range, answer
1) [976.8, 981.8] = 504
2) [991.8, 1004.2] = 480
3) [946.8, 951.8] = 470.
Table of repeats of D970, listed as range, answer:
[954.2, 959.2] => 494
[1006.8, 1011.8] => 467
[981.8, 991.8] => 399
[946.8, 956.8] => 481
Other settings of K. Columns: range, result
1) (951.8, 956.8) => 497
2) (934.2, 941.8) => 484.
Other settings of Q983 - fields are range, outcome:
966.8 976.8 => 517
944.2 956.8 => 468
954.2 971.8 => 490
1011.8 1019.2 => 448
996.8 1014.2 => 442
